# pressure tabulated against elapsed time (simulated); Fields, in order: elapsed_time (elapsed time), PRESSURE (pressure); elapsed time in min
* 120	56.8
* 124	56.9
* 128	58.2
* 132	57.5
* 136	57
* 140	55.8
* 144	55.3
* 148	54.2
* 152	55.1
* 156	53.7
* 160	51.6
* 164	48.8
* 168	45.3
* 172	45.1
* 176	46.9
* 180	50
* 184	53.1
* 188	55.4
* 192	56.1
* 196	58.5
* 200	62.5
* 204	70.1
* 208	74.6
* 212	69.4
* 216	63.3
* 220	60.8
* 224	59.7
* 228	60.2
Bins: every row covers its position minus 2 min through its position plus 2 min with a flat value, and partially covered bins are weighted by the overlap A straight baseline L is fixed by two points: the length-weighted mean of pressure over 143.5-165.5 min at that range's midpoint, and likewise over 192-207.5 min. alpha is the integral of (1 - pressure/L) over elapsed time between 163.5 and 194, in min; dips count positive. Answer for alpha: 4.52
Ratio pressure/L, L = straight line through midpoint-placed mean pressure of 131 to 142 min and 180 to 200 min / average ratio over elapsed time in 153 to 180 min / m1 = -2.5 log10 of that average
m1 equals 0.152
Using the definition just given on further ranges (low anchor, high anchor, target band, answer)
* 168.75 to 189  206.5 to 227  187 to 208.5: -0.09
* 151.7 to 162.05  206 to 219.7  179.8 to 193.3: 0.13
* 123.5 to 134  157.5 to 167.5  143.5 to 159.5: -0.04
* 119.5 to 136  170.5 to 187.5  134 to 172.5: 0.02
